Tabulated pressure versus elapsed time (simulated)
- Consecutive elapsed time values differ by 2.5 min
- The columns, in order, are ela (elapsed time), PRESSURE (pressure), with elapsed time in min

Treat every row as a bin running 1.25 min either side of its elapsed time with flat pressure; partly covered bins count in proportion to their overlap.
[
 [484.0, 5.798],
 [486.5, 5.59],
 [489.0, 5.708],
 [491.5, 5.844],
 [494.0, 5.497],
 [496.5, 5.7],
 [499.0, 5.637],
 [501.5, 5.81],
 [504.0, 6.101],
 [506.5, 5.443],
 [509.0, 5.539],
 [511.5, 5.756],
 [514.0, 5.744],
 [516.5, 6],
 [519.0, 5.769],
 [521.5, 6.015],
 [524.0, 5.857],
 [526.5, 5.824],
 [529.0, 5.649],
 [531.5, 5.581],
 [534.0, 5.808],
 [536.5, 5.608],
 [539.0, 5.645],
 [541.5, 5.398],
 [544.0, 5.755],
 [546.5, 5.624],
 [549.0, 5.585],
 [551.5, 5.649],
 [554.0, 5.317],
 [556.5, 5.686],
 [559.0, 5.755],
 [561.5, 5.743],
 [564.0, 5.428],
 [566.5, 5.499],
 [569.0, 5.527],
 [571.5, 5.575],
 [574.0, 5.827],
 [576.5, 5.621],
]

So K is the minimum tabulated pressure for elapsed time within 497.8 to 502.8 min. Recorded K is 5.637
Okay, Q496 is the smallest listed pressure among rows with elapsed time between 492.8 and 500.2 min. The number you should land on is 5.497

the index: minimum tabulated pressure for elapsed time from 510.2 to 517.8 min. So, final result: 5.744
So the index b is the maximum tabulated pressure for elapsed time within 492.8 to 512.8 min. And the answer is 6.101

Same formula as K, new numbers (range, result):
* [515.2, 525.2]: 5.769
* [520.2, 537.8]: 5.581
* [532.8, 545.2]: 5.398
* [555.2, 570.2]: 5.428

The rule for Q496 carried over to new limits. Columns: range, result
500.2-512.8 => 5.443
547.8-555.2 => 5.317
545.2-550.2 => 5.585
